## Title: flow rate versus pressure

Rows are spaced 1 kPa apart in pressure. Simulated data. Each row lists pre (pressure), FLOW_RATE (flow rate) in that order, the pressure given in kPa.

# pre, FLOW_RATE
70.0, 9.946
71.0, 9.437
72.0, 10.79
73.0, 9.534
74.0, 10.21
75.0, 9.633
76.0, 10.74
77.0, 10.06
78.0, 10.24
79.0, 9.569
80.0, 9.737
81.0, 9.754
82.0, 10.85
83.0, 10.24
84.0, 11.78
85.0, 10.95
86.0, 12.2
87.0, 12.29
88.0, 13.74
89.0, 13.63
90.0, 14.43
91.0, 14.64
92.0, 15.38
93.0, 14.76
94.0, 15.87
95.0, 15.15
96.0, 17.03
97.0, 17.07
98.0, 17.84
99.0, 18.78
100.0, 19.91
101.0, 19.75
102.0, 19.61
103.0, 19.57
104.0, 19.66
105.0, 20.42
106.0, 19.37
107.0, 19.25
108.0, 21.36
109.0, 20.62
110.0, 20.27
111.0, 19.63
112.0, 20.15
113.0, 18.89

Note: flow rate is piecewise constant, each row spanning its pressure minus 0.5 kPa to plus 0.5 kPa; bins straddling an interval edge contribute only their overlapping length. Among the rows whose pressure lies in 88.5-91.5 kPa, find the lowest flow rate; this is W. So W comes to 13.63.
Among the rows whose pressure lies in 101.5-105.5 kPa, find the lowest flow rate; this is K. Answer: 19.57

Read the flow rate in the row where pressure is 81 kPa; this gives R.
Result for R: 9.754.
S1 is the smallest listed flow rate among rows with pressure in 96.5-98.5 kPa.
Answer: 17.07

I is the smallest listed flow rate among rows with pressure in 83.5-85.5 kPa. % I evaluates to 10.95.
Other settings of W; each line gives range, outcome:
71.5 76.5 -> 9.534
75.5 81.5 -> 9.569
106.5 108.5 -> 19.25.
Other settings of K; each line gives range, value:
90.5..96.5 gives 14.64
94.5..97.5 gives 15.15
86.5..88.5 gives 12.29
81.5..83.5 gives 10.24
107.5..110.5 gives 20.27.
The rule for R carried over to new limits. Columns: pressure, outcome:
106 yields 19.37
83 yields 10.24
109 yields 20.62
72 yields 10.79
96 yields 17.03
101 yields 19.75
